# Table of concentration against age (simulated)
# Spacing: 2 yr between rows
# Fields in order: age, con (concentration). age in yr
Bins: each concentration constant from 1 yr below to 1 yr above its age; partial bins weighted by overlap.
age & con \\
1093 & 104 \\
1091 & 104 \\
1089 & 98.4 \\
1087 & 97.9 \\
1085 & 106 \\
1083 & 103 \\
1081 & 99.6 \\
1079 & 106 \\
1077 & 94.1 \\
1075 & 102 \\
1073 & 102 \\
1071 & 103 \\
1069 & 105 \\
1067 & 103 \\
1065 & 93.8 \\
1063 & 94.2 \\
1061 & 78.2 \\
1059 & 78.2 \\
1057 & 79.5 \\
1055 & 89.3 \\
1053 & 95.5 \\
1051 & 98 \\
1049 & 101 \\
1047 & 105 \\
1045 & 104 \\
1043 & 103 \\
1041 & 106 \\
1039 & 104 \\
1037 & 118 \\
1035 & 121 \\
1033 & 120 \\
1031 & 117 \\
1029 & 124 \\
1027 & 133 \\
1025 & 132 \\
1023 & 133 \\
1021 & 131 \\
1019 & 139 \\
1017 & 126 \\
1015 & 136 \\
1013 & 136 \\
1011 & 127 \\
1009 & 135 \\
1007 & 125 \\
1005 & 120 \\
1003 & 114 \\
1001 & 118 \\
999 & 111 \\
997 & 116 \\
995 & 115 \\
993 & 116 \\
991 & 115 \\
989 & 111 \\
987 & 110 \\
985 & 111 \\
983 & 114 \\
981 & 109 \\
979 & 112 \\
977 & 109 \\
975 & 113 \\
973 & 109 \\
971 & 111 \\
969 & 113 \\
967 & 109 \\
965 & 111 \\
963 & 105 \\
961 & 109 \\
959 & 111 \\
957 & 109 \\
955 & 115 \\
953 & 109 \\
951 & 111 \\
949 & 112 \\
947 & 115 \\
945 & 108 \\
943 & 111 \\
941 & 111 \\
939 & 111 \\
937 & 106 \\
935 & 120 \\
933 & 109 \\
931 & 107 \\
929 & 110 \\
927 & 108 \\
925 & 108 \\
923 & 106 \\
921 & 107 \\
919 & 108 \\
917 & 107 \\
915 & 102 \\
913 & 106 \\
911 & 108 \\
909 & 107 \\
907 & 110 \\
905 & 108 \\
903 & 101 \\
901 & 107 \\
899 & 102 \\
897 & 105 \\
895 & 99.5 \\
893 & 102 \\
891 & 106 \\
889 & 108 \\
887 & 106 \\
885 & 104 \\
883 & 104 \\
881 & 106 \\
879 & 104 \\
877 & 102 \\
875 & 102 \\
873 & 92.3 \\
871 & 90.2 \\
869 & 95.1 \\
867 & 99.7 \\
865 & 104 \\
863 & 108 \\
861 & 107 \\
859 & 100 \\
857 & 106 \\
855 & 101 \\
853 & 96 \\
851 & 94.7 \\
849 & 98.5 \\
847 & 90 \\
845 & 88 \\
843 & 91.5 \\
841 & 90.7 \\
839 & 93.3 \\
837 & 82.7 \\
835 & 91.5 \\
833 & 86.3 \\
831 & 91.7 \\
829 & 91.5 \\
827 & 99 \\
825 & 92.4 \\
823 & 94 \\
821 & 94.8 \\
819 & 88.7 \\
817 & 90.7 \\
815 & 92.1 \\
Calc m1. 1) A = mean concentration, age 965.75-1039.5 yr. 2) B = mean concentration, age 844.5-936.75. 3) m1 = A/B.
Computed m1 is 1.15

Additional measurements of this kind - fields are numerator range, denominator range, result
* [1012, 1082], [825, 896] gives 1.11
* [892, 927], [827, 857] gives 1.14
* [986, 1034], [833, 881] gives 1.27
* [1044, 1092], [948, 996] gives 0.88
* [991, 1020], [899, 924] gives 1.16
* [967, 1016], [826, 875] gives 1.22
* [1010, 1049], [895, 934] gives 1.14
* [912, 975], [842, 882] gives 1.11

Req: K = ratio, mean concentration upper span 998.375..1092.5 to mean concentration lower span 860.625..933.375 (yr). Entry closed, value 1.05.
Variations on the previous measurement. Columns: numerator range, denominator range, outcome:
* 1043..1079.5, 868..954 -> 0.91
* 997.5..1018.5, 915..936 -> 1.15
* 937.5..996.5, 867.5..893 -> 1.09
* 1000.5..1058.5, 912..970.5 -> 1.06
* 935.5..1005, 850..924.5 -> 1.08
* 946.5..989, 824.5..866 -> 1.16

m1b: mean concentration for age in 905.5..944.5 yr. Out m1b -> 109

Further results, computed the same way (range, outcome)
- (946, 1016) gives 115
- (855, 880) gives 101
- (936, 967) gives 110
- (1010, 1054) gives 119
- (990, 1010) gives 118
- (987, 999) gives 114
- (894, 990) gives 109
